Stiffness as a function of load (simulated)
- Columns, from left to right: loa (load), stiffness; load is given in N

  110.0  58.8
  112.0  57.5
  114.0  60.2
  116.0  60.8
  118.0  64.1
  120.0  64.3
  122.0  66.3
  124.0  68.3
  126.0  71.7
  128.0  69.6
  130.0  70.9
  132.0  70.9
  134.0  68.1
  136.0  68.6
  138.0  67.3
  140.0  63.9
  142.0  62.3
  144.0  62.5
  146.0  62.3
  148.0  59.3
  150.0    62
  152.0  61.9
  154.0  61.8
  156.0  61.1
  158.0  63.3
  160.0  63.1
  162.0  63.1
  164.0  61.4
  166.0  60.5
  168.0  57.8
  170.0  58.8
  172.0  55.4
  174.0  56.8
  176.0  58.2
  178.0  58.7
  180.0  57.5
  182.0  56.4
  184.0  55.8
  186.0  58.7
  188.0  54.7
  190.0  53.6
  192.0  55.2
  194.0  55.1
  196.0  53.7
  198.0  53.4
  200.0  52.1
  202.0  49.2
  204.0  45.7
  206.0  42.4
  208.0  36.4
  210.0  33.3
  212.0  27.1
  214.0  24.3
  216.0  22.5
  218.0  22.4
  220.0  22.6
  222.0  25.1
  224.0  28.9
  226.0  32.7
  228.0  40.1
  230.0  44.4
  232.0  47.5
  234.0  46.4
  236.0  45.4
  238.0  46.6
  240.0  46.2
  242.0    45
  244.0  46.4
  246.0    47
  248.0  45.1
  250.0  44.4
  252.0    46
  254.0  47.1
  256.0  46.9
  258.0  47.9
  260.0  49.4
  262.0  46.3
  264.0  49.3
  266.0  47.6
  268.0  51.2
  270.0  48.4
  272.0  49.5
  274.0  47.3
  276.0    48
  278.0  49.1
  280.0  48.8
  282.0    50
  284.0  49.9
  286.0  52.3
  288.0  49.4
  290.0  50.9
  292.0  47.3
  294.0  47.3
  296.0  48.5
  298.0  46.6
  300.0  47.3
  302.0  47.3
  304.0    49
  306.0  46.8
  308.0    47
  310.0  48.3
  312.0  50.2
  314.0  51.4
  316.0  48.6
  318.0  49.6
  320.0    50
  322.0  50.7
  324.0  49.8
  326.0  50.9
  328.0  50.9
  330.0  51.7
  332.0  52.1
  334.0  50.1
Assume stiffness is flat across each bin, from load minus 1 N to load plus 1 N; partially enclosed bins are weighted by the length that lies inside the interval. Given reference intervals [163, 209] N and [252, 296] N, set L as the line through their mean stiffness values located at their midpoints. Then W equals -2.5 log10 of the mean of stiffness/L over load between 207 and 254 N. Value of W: 0.33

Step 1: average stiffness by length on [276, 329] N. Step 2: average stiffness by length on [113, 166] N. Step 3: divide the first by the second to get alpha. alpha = 0.8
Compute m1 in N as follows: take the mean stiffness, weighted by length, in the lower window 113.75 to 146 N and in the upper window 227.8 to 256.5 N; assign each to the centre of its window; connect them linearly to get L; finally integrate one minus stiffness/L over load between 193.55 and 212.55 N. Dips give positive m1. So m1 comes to 2.9 N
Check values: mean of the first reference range 66.3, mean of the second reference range 45.8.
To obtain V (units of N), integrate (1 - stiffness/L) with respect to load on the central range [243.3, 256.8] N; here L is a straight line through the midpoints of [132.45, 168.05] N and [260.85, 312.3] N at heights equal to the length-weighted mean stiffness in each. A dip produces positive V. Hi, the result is 1.6 N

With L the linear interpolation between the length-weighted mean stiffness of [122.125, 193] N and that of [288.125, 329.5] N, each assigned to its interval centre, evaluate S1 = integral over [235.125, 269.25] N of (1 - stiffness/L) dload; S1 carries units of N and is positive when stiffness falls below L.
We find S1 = 4.3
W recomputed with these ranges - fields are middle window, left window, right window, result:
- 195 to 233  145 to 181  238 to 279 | 0.40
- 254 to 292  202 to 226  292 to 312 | -0.16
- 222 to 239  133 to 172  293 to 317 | 0.33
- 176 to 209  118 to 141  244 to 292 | 0.13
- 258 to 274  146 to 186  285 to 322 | 0.07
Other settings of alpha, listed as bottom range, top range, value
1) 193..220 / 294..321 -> 1.24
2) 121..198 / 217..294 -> 0.73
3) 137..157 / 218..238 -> 0.59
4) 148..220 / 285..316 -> 0.94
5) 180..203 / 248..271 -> 0.87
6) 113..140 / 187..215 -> 0.68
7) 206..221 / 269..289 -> 1.76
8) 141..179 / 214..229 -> 0.45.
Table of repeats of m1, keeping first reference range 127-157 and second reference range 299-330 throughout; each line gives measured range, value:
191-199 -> 0.8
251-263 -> 1.6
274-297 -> 1.2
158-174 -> 0.7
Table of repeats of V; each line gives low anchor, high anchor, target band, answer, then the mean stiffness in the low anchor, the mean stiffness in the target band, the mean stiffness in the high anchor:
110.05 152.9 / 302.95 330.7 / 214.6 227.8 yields 7.10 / 64.8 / 26.5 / 49.6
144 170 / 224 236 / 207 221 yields 5.79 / 61.4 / 26.9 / 41.4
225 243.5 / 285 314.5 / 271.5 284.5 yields -0.51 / 43.9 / 48.9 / 48.6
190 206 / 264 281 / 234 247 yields 1.00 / 51.5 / 46.1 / 48.8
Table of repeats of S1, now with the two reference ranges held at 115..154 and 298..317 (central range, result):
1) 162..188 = 1.4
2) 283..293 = 0.1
